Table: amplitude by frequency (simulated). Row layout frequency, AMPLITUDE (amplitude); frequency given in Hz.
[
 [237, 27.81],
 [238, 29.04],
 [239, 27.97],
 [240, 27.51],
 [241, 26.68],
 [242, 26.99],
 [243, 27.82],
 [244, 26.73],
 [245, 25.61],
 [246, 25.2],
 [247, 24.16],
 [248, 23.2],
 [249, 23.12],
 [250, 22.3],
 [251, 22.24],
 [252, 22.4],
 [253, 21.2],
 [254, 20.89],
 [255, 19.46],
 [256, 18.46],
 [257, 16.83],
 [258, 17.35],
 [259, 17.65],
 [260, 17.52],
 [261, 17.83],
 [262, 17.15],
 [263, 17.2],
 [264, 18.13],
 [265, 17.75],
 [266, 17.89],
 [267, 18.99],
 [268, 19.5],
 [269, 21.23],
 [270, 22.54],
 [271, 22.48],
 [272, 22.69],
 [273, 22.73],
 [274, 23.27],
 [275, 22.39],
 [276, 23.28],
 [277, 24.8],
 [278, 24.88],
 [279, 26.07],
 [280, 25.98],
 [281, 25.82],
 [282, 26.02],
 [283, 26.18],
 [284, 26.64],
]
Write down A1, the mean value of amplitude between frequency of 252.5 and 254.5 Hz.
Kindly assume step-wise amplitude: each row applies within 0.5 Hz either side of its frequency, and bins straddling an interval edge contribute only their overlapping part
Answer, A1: 21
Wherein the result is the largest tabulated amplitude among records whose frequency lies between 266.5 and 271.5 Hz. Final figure 22.54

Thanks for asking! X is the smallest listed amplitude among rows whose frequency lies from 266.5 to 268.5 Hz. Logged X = 18.99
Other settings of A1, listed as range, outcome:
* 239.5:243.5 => 27.3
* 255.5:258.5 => 17.5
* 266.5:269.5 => 19.9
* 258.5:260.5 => 17.6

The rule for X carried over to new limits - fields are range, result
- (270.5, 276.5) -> 22.39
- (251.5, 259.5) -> 16.83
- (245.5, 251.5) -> 22.24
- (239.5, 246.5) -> 25.2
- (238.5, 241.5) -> 26.68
